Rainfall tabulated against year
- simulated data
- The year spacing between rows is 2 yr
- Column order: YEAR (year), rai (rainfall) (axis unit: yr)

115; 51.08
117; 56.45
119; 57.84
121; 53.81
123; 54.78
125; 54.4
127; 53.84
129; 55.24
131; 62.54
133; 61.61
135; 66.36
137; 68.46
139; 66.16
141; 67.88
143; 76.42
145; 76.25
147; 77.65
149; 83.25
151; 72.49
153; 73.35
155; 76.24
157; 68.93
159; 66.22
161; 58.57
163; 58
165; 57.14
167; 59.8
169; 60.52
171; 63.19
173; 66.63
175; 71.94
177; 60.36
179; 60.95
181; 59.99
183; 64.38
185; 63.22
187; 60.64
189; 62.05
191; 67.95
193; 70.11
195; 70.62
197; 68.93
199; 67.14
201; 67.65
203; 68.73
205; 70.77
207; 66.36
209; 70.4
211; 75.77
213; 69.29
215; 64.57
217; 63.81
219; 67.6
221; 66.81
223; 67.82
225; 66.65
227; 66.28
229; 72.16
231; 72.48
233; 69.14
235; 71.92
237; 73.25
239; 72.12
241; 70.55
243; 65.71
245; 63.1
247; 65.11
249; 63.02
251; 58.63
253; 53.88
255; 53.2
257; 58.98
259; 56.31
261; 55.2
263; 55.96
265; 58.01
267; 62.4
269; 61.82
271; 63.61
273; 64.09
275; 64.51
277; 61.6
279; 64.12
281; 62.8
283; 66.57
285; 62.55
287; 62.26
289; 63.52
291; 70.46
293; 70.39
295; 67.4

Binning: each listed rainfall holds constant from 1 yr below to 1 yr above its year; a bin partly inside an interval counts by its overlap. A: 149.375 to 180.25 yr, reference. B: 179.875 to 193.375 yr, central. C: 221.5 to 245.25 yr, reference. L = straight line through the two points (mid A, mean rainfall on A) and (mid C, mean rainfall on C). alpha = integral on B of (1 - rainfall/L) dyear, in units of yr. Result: 0.6 yr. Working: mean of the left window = 65.3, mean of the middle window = 63.7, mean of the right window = 69.4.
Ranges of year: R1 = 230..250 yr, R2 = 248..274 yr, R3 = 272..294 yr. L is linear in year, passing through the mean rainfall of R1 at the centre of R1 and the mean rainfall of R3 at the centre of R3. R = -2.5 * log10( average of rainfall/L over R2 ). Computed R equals 0.14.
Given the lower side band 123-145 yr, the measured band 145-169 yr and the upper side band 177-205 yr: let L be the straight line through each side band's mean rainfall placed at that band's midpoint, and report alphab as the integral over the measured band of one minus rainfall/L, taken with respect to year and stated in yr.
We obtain -1.5 yr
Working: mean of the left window 63.5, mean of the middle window 68.3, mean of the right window 65.6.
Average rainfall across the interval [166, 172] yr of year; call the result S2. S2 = 61.2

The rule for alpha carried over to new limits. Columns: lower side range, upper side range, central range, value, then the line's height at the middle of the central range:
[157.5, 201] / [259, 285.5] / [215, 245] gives -2.9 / 62.6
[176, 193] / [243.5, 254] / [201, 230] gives -3.0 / 62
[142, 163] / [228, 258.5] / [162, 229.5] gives 3.0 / 69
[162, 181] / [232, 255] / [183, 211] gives -1.9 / 63.2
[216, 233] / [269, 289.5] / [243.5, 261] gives 1.8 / 65.7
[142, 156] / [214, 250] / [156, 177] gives 3.3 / 74.7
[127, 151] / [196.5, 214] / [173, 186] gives 1.0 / 69.2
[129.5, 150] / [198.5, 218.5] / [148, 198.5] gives 2.6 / 69.4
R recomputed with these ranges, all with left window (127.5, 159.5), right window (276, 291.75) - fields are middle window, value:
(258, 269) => 0.12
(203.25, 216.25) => -0.04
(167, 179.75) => 0.08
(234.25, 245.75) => -0.06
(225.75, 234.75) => -0.06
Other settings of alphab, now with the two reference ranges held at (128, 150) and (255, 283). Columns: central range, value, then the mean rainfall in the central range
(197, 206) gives -0.5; 68.6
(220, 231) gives -0.8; 68.4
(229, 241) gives -1.7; 71.7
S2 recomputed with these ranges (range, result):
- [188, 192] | 65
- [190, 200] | 69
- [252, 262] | 55.5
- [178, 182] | 60.5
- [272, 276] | 64.3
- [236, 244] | 70.4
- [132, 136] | 64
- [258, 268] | 57.6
